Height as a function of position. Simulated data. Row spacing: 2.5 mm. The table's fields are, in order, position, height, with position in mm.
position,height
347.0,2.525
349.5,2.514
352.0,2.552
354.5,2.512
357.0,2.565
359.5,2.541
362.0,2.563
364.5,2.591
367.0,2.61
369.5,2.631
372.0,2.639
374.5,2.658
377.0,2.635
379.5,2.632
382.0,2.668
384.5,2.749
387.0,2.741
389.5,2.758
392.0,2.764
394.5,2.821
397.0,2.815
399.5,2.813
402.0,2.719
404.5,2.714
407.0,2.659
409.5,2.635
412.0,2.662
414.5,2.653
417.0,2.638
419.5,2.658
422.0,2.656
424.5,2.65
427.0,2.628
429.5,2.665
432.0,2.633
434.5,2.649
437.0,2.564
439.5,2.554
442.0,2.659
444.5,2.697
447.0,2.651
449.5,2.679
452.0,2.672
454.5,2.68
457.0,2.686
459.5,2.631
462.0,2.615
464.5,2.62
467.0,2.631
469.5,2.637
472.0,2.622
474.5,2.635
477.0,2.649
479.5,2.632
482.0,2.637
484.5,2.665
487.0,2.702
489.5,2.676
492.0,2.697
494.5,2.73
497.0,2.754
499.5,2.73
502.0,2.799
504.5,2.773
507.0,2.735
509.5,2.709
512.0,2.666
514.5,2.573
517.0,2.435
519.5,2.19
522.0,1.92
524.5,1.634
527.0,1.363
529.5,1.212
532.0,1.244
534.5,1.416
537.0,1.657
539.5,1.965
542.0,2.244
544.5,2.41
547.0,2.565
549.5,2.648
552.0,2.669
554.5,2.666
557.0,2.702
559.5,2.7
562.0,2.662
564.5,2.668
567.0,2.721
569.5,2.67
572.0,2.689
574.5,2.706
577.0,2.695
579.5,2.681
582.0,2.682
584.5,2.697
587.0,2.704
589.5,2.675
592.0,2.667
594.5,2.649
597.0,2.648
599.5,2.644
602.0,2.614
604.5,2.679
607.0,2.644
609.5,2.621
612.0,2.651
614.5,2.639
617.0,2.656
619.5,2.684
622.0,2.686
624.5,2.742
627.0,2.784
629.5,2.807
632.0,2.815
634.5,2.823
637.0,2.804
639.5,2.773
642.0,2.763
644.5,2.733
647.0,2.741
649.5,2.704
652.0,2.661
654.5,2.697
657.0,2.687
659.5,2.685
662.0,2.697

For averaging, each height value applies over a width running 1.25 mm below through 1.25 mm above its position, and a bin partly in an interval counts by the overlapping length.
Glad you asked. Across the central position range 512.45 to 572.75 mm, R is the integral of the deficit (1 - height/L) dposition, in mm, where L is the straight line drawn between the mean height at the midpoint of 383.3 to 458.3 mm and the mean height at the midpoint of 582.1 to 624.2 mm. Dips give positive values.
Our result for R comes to 9.8 mm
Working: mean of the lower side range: 2.68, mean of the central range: 2.24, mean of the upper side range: 2.66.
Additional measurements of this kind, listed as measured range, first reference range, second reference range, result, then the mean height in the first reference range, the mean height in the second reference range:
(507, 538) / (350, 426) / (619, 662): 8.6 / 2.66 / 2.74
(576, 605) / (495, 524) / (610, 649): 0.1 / 2.55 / 2.74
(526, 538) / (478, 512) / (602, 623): 5.9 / 2.71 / 2.65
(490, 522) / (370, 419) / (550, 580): 0.8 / 2.7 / 2.68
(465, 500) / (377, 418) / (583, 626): 0.3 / 2.71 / 2.67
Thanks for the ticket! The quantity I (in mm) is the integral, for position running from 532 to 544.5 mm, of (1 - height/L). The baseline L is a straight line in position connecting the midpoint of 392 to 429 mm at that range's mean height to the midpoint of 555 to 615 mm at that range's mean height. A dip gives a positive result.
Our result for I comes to 4.0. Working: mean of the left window 2.7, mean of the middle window 1.82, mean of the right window 2.67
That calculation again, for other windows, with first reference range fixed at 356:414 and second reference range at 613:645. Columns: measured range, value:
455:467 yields 0.26 mm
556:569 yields 0.18 mm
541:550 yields 0.88 mm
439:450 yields 0.17 mm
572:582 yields 0.15 mm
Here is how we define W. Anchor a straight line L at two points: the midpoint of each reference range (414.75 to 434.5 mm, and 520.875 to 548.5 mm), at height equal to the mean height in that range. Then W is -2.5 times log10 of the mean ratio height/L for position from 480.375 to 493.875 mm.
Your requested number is -0.23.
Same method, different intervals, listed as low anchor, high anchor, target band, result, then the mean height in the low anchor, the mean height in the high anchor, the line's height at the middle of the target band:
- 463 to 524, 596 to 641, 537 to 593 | 0.030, 2.61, 2.71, 2.66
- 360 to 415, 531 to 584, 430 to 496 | -0.031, 2.69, 2.44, 2.58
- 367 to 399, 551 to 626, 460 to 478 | 0.026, 2.71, 2.67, 2.69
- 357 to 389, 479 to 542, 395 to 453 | -0.066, 2.64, 2.3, 2.51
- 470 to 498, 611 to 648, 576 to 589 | 0.011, 2.67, 2.74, 2.72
